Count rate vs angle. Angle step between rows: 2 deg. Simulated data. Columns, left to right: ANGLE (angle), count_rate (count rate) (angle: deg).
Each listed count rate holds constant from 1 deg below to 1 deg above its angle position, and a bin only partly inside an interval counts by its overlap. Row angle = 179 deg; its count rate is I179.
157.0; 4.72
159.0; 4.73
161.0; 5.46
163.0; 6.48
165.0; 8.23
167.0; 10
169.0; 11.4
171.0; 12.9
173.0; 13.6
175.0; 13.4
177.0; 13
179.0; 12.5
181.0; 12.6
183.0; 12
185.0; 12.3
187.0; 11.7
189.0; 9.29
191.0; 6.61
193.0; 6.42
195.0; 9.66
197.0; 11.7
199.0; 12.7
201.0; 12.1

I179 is 12.5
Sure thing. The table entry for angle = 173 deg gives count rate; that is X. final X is 13.6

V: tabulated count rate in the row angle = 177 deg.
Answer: 13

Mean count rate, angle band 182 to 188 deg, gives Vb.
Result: 12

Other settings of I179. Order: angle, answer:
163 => 6.48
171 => 12.9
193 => 6.42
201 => 12.1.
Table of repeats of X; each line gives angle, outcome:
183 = 12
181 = 12.6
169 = 11.4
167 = 10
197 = 11.7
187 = 11.7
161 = 5.46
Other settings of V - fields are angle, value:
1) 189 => 9.29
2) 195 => 9.66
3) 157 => 4.72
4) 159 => 4.73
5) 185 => 12.3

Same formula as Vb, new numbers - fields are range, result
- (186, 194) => 8.5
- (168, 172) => 12.2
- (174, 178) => 13.2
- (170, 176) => 13.3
